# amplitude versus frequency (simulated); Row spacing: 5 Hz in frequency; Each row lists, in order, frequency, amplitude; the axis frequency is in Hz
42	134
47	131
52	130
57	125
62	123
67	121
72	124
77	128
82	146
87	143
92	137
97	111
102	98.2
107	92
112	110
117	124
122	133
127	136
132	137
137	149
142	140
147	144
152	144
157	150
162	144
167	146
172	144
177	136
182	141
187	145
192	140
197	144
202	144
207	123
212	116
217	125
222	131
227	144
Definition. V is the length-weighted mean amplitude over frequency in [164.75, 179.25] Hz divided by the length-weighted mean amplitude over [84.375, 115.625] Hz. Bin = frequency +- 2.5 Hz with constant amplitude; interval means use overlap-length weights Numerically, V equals 1.23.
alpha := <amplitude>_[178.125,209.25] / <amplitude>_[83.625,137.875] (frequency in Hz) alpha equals 1.12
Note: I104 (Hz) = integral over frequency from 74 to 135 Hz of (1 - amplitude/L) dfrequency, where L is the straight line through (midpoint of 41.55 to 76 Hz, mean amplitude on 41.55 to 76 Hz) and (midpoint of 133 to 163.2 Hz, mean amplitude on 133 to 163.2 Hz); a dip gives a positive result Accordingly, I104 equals 4.91 Hz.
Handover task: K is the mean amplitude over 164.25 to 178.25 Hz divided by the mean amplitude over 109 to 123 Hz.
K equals 1.19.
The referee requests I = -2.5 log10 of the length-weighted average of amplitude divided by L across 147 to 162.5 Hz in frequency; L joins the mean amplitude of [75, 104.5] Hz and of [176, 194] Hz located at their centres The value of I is -0.07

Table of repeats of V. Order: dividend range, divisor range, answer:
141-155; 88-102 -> 1.18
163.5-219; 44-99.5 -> 1.06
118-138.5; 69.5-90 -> 1.01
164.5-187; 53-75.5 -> 1.15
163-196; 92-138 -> 1.17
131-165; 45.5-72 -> 1.15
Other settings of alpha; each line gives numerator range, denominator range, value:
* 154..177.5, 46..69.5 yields 1.15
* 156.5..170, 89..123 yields 1.27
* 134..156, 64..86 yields 1.11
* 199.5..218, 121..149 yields 0.91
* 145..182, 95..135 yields 1.22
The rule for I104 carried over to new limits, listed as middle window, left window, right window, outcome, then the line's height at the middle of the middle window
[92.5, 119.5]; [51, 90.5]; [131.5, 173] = 5.4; 136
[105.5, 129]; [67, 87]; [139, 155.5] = 3.2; 139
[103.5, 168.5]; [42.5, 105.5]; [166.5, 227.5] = -1.2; 131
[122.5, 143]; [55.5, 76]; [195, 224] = -2.1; 127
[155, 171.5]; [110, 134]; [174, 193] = -1.2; 137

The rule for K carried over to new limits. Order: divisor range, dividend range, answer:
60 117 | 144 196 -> 1.18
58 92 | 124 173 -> 1.09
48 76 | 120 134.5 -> 1.08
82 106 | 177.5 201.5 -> 1.16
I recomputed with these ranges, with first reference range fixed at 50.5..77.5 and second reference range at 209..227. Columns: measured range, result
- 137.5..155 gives -0.14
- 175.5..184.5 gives -0.10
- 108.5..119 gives 0.10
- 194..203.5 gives -0.14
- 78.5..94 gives -0.13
